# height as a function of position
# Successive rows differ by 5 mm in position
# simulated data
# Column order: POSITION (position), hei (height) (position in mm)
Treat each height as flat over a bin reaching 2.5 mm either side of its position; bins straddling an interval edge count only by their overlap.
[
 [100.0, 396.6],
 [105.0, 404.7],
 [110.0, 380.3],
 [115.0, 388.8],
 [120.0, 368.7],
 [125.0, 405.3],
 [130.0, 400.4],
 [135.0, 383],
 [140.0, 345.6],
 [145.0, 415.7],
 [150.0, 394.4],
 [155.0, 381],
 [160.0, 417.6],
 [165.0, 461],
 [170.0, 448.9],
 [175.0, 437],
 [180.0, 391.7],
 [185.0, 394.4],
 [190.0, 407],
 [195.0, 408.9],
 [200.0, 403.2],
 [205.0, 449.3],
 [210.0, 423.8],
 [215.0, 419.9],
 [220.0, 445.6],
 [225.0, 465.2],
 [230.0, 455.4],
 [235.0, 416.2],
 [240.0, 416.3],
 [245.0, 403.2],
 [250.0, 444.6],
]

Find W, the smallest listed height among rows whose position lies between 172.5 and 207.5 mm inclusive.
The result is 391.7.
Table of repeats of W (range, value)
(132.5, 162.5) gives 345.6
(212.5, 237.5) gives 416.2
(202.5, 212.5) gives 423.8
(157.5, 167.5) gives 417.6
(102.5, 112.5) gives 380.3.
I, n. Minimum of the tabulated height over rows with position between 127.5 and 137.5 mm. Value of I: 383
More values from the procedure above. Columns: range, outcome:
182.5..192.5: 394.4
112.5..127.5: 368.7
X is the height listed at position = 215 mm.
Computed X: 419.9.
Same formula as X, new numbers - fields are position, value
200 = 403.2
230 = 455.4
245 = 403.2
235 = 416.2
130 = 400.4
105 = 404.7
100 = 396.6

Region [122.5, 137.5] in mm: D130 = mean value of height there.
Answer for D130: 396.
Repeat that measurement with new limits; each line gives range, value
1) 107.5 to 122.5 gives 379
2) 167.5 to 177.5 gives 443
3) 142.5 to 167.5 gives 414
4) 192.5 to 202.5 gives 406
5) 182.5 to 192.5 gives 401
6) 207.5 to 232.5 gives 442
